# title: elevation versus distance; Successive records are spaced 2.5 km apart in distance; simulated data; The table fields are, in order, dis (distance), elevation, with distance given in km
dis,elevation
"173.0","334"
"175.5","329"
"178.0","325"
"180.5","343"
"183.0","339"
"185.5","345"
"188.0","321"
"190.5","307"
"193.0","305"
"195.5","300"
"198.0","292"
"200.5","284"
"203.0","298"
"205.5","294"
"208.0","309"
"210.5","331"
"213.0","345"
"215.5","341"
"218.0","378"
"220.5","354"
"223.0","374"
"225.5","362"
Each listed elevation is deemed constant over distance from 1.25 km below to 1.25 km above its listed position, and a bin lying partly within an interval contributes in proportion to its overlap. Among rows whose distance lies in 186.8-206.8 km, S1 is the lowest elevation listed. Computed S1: 284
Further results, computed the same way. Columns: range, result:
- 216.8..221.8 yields 354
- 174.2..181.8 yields 325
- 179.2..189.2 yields 321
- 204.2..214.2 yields 294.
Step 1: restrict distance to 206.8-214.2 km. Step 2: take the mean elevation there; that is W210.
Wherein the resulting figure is 328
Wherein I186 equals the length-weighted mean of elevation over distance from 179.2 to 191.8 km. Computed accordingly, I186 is 331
